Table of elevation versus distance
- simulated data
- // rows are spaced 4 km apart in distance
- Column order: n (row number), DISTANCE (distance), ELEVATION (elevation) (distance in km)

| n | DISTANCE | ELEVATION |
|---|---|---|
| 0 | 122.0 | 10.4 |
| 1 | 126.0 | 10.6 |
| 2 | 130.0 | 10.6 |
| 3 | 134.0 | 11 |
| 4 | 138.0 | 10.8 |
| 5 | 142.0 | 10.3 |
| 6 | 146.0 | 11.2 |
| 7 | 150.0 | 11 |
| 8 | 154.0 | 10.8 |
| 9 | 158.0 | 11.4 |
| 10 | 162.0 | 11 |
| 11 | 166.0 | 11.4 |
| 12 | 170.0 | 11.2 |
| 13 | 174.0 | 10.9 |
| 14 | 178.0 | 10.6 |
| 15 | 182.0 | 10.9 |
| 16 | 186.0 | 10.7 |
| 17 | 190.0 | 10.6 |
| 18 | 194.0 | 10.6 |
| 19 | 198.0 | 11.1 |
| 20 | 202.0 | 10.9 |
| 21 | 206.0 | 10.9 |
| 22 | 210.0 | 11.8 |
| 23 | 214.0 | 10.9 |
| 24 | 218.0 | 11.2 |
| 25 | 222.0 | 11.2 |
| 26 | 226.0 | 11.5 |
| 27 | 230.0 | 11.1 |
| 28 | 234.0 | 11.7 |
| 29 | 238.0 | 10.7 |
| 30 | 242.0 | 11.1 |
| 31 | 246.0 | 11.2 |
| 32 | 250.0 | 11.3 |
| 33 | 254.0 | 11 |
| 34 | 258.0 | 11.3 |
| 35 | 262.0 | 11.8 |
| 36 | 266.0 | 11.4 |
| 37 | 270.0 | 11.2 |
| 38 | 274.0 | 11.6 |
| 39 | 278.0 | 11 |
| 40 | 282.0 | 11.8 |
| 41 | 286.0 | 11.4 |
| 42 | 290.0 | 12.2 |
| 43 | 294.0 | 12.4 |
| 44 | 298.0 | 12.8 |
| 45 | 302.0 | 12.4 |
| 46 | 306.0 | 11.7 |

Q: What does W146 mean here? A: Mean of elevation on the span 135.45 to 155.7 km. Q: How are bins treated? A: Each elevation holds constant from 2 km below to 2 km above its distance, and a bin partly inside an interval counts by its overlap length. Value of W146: 10.8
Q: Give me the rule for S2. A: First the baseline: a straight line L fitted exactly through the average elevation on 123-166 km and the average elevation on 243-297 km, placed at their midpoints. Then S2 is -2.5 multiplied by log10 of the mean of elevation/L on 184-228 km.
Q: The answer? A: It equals 0.016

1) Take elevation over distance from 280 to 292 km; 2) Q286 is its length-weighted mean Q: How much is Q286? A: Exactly 11.8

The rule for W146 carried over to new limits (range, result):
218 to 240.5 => 11.2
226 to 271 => 11.3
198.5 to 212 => 11.2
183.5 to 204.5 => 10.8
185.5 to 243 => 11.1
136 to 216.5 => 11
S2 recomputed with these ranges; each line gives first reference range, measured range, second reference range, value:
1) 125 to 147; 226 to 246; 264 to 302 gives 0.03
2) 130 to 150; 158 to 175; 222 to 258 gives -0.02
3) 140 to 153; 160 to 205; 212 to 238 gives 0.01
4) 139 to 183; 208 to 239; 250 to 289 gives -0.01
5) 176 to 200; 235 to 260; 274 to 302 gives 0.03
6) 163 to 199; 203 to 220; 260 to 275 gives -0.01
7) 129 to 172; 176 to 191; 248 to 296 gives 0.04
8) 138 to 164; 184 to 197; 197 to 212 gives 0.04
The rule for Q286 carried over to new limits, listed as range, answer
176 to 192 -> 10.7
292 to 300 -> 12.6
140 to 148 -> 10.8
